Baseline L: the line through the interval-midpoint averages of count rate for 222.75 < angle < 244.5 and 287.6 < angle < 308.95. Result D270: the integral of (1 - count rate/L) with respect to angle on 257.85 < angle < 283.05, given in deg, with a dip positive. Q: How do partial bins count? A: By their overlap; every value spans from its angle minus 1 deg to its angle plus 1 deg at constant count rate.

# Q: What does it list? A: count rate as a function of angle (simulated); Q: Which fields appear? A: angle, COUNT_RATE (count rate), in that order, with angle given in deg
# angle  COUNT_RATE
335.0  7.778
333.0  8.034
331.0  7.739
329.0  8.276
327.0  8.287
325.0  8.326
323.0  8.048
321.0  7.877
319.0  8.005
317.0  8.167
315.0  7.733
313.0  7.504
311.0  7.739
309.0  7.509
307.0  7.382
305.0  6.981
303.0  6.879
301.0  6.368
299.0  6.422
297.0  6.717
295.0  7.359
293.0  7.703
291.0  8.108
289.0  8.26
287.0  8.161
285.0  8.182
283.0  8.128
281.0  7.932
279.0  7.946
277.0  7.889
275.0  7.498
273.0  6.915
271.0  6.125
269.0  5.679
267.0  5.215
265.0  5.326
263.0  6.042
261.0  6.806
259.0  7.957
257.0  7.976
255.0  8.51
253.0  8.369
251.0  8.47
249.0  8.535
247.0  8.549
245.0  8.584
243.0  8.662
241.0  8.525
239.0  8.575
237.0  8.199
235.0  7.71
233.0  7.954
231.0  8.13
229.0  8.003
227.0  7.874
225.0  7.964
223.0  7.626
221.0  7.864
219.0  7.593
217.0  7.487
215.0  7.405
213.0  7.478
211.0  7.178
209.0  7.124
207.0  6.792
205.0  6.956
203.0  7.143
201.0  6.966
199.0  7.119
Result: 2.6 deg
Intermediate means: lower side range 8.14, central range 6.84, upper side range 7.25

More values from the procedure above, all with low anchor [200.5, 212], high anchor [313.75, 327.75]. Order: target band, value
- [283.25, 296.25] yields -0.3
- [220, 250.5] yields -3.8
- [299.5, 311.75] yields 1.3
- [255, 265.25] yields 0.6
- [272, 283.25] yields 0.0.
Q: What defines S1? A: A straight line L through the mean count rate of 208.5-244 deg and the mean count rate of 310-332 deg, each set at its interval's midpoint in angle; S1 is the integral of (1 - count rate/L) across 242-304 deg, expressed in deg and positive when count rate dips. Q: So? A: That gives 3.6 deg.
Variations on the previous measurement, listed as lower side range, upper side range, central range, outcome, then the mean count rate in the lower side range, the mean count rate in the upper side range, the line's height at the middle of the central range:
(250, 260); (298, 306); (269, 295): -1.2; 8.26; 6.66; 7.34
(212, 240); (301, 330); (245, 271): 1.7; 7.85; 7.72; 7.8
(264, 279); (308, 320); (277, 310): -1.8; 6.48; 7.78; 7.15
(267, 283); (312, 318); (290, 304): 0.7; 7.08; 7.8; 7.48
